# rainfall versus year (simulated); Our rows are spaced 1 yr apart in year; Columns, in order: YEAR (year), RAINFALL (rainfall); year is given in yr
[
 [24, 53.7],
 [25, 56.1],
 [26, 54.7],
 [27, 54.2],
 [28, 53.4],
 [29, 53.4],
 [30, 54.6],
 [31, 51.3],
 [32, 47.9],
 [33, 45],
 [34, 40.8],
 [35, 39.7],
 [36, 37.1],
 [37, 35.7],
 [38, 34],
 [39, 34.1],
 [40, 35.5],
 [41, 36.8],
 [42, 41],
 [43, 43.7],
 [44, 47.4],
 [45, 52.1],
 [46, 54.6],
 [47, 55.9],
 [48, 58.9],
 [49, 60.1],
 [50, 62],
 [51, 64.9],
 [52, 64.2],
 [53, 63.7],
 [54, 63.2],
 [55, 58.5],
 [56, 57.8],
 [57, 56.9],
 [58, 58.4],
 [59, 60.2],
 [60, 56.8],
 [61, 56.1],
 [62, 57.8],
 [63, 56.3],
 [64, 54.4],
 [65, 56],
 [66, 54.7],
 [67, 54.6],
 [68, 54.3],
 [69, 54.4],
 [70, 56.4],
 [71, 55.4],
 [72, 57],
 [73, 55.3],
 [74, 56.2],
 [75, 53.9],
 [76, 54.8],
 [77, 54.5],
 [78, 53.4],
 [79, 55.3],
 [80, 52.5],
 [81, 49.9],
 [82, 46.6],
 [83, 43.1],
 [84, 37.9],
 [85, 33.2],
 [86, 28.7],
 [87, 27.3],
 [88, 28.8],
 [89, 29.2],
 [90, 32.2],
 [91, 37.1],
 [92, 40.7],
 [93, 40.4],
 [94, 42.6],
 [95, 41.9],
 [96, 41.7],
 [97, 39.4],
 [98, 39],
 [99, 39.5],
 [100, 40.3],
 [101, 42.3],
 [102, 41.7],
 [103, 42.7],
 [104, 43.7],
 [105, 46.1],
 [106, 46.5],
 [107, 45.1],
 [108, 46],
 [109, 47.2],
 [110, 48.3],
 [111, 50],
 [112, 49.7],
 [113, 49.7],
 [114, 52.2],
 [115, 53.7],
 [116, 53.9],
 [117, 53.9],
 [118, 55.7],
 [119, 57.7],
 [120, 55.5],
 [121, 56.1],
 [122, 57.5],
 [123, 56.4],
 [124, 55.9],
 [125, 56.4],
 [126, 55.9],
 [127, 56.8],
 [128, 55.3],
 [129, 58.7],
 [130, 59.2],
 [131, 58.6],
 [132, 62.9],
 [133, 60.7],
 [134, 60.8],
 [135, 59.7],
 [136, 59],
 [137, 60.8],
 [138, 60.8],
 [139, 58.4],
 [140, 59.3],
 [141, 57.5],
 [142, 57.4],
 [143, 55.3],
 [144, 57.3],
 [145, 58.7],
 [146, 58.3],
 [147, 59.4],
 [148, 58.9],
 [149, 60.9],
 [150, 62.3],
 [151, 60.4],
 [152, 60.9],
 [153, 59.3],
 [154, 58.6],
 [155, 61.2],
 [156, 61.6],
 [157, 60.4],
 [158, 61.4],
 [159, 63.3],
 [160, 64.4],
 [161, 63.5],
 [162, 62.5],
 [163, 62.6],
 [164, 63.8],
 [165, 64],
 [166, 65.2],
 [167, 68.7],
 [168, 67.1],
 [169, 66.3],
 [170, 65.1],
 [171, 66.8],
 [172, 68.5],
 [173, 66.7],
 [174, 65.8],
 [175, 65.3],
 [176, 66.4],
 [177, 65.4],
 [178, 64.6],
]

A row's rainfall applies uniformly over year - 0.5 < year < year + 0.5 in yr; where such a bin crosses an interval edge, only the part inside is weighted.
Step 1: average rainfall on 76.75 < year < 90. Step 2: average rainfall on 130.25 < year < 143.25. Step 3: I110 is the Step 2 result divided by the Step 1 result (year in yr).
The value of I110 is 1.4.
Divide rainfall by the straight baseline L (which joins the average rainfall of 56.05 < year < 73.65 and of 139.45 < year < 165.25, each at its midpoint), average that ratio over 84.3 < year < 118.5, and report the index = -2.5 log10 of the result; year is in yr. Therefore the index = 0.34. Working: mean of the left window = 56.2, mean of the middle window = 42.6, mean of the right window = 60.5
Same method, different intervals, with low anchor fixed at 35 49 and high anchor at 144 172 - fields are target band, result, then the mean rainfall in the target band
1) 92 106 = 0.26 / 41.8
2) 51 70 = -0.23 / 57.8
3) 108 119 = 0.08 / 51.5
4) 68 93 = 0.10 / 45.6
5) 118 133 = 0.00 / 57.4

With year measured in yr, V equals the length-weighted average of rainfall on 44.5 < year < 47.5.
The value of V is 54.2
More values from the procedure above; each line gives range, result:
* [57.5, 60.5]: 58.5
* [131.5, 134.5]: 61.5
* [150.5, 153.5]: 60.2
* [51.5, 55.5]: 62.4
